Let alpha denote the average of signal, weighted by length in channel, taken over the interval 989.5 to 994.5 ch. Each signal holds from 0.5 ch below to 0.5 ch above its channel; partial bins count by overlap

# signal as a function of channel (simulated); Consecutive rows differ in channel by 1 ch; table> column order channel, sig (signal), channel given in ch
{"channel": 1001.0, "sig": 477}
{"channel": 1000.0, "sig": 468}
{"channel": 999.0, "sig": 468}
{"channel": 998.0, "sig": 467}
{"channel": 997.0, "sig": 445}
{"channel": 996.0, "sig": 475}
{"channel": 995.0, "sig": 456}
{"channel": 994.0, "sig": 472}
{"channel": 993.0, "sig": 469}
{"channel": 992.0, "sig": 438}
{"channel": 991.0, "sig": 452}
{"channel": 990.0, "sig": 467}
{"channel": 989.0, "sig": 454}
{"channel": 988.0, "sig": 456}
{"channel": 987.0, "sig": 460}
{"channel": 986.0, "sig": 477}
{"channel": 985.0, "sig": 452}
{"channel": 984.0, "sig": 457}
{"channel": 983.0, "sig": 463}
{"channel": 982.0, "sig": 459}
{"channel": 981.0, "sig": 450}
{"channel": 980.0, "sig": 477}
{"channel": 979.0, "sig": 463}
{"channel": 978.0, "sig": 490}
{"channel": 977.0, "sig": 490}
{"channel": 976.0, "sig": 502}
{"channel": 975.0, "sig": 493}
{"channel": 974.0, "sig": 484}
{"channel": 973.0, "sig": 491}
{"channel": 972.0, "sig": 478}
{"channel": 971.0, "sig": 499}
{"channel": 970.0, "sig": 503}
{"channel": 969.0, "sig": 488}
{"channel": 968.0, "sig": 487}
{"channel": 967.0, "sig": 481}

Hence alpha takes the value 460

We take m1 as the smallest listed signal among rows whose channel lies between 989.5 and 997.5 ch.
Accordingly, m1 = 438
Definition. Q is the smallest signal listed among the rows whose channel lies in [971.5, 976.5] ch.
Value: 478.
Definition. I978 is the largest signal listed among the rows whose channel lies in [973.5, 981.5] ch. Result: 502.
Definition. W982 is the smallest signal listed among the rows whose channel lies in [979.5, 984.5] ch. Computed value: 450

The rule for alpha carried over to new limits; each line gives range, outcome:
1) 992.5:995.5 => 466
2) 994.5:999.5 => 462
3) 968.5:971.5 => 497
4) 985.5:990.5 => 463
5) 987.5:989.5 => 455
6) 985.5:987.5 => 468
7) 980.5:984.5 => 457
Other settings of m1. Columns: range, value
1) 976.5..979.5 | 463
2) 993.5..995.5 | 456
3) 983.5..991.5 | 452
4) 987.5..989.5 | 454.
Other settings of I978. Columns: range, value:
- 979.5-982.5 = 477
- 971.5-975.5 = 493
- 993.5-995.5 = 472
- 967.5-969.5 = 488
